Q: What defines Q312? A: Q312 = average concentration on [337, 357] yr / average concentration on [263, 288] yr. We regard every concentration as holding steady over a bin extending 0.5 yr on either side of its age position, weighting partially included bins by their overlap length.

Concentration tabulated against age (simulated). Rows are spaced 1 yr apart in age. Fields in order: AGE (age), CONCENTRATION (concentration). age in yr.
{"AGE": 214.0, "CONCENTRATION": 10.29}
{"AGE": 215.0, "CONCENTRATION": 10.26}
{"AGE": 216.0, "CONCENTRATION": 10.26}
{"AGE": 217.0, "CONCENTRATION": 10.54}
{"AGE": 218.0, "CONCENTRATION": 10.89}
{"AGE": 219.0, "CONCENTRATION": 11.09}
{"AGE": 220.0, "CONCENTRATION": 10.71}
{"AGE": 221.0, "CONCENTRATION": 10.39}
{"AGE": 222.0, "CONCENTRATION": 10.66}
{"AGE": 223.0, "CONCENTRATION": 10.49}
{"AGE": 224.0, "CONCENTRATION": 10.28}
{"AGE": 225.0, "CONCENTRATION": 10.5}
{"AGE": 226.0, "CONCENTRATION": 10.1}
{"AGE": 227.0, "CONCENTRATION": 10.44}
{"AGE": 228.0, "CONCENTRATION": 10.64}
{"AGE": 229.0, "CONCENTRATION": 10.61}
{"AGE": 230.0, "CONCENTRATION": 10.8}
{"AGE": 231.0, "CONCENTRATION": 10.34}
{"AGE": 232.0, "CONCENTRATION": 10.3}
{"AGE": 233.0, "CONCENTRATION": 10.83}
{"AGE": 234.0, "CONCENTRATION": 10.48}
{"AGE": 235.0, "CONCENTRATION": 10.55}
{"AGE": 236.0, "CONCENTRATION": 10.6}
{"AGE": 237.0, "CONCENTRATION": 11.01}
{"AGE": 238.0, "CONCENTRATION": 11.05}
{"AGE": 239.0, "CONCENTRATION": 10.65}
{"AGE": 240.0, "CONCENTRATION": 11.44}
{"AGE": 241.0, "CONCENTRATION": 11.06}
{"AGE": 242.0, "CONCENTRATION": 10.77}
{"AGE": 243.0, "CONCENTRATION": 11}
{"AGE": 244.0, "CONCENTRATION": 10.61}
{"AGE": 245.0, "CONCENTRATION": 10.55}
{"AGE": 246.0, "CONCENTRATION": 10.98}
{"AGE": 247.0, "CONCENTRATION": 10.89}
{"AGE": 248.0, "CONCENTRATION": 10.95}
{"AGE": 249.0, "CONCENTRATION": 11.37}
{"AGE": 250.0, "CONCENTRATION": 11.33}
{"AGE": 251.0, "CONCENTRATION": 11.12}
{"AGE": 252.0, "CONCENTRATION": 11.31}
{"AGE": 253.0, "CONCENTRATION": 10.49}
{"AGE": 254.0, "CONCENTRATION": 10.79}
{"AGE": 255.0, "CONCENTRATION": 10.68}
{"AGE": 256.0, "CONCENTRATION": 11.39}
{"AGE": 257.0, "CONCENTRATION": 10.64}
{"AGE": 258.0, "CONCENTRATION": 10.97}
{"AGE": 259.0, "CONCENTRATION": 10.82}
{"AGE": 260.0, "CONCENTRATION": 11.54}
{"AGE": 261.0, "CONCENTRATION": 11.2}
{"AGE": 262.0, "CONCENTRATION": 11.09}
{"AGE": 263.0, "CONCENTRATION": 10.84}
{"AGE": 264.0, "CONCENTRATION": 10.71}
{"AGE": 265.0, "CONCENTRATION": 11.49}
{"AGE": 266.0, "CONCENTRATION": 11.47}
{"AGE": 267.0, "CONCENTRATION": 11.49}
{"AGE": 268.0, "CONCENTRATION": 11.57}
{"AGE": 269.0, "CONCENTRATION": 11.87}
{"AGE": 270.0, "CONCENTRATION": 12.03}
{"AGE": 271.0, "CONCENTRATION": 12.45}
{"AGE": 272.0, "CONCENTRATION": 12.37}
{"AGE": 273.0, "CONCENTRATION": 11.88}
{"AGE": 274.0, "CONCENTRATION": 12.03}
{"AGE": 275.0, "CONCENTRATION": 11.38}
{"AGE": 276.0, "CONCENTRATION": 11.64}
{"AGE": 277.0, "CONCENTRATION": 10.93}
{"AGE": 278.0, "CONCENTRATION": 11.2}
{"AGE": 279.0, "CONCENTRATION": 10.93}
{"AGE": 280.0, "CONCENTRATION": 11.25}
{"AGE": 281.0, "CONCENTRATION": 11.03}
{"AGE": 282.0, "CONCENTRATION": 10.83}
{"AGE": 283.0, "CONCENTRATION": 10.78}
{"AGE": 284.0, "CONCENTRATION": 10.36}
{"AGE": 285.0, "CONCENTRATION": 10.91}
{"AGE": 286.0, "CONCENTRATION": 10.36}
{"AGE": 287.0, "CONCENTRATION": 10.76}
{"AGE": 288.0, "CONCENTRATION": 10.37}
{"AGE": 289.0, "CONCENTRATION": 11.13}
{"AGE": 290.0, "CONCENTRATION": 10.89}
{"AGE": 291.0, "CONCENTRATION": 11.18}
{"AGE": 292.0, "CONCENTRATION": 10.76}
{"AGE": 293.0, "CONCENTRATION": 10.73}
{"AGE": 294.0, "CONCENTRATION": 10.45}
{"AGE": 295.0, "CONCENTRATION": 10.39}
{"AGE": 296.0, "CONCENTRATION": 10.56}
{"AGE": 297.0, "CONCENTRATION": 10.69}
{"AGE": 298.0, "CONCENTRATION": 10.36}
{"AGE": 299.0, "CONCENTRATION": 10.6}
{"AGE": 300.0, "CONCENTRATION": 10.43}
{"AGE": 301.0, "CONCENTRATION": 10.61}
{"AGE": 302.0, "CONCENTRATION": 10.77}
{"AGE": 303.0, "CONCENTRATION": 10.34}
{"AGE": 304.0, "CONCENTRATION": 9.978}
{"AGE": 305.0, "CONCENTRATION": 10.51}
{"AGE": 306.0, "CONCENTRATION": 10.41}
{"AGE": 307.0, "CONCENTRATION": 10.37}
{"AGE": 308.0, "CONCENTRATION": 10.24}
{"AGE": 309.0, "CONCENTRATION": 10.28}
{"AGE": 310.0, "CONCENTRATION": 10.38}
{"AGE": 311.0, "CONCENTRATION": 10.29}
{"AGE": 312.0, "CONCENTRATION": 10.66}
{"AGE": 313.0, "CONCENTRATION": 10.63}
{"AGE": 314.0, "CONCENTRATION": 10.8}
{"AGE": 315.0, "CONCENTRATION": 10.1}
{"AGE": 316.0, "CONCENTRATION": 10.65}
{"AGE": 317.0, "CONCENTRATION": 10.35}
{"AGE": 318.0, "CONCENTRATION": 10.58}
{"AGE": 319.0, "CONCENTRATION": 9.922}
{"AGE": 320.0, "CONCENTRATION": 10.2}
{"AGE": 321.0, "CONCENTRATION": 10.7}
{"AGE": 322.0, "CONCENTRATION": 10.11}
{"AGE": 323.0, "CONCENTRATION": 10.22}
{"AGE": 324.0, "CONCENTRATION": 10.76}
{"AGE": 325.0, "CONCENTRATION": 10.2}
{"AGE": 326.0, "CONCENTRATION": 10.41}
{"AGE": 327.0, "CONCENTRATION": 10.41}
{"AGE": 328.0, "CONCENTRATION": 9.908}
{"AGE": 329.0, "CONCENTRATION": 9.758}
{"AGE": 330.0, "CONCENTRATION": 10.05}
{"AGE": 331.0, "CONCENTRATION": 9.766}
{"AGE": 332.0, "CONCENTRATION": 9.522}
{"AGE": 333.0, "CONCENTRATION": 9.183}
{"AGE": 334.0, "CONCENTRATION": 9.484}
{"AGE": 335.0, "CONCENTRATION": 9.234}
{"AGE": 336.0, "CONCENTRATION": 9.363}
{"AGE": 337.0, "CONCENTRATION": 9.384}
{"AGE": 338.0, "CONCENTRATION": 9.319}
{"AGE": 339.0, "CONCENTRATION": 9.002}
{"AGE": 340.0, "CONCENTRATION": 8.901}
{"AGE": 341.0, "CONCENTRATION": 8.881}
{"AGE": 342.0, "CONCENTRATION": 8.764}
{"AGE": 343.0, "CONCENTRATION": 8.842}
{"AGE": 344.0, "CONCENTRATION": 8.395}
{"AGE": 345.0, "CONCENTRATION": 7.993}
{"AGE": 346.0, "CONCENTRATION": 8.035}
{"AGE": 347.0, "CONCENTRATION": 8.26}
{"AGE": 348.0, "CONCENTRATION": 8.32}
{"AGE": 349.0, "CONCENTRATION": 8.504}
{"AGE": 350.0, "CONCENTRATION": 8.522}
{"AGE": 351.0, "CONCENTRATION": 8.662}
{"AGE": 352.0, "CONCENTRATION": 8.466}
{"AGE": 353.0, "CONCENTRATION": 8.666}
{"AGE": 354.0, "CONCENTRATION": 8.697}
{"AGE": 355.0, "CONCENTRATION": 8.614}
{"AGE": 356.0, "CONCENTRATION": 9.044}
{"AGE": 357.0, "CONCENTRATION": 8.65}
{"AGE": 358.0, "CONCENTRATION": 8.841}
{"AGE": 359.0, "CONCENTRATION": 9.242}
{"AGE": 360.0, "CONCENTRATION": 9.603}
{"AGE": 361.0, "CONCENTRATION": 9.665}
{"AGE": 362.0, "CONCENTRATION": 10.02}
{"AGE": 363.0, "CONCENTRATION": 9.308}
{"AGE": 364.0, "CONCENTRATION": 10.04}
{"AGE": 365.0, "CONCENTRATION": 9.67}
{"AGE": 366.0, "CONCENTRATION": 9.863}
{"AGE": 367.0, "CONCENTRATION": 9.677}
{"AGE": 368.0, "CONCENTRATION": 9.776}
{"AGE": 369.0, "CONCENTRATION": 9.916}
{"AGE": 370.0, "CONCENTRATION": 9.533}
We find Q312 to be 0.77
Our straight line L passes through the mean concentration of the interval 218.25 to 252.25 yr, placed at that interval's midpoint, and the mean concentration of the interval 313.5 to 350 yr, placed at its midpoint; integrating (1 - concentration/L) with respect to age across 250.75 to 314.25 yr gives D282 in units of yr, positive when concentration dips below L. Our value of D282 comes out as -4.7 yr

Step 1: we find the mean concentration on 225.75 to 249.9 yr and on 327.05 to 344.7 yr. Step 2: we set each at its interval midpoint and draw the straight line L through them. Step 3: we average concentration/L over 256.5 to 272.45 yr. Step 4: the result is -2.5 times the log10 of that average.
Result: -0.104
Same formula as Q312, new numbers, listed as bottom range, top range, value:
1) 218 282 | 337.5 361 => 0.79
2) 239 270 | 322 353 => 0.83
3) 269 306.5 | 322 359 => 0.84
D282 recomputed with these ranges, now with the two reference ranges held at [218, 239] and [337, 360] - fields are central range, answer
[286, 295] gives -1.0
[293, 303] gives -1.1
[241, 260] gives -1.3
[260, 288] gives -4.0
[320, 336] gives -1.7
